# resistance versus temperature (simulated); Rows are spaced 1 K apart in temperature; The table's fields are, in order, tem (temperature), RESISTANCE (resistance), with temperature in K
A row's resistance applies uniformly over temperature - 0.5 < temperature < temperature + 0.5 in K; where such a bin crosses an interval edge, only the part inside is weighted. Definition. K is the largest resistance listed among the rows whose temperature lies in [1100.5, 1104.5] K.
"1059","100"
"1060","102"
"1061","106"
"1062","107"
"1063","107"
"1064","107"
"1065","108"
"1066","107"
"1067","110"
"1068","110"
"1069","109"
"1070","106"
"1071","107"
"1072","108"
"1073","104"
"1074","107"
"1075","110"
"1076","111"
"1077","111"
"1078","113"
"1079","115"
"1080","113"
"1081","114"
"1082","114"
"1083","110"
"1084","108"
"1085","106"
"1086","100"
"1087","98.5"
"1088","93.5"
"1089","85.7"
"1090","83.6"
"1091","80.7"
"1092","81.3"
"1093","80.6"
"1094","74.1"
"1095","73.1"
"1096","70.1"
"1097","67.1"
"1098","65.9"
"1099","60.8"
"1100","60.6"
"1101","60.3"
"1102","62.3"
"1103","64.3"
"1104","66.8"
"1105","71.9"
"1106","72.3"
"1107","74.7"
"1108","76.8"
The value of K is 66.8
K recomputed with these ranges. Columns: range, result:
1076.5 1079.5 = 115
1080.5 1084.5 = 114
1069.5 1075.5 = 110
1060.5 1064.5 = 107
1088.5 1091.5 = 85.7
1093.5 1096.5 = 74.1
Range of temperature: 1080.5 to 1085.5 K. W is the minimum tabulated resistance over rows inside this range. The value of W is 106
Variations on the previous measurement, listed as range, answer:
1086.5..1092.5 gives 80.7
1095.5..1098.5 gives 65.9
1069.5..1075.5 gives 104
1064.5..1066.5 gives 107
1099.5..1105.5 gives 60.3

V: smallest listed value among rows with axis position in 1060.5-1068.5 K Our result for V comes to 106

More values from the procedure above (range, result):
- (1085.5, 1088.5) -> 93.5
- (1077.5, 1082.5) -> 113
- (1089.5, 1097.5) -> 67.1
